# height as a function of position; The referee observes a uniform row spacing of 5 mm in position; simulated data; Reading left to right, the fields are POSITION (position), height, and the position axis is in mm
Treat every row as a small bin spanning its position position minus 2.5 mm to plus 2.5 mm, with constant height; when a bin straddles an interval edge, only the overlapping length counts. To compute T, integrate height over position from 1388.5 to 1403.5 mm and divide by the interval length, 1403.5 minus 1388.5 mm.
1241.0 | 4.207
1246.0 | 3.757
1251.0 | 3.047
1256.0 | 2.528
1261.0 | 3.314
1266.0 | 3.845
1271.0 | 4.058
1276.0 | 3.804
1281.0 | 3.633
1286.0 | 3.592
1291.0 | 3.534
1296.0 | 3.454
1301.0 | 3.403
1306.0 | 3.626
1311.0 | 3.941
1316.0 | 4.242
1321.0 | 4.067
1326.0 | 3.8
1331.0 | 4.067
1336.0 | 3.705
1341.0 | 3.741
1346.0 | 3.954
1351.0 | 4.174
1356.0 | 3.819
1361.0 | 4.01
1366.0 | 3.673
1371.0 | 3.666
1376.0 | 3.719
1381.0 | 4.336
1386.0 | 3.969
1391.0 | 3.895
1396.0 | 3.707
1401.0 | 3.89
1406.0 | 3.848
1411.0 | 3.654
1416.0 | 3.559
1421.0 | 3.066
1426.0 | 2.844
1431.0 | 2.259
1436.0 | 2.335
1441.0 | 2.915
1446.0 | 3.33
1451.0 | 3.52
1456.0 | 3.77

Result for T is 3.83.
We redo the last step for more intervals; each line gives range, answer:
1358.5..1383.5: 3.88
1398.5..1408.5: 3.87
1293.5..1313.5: 3.61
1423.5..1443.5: 2.59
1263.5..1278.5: 3.9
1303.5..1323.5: 3.97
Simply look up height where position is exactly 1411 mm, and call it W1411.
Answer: 3.654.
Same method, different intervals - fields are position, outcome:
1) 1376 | 3.719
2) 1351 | 4.174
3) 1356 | 3.819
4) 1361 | 4.01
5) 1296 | 3.454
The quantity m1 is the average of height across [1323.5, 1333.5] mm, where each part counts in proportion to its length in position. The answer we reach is 3.93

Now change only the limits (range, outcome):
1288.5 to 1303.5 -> 3.46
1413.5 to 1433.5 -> 2.93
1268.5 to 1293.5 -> 3.72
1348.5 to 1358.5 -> 4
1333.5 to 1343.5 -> 3.72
